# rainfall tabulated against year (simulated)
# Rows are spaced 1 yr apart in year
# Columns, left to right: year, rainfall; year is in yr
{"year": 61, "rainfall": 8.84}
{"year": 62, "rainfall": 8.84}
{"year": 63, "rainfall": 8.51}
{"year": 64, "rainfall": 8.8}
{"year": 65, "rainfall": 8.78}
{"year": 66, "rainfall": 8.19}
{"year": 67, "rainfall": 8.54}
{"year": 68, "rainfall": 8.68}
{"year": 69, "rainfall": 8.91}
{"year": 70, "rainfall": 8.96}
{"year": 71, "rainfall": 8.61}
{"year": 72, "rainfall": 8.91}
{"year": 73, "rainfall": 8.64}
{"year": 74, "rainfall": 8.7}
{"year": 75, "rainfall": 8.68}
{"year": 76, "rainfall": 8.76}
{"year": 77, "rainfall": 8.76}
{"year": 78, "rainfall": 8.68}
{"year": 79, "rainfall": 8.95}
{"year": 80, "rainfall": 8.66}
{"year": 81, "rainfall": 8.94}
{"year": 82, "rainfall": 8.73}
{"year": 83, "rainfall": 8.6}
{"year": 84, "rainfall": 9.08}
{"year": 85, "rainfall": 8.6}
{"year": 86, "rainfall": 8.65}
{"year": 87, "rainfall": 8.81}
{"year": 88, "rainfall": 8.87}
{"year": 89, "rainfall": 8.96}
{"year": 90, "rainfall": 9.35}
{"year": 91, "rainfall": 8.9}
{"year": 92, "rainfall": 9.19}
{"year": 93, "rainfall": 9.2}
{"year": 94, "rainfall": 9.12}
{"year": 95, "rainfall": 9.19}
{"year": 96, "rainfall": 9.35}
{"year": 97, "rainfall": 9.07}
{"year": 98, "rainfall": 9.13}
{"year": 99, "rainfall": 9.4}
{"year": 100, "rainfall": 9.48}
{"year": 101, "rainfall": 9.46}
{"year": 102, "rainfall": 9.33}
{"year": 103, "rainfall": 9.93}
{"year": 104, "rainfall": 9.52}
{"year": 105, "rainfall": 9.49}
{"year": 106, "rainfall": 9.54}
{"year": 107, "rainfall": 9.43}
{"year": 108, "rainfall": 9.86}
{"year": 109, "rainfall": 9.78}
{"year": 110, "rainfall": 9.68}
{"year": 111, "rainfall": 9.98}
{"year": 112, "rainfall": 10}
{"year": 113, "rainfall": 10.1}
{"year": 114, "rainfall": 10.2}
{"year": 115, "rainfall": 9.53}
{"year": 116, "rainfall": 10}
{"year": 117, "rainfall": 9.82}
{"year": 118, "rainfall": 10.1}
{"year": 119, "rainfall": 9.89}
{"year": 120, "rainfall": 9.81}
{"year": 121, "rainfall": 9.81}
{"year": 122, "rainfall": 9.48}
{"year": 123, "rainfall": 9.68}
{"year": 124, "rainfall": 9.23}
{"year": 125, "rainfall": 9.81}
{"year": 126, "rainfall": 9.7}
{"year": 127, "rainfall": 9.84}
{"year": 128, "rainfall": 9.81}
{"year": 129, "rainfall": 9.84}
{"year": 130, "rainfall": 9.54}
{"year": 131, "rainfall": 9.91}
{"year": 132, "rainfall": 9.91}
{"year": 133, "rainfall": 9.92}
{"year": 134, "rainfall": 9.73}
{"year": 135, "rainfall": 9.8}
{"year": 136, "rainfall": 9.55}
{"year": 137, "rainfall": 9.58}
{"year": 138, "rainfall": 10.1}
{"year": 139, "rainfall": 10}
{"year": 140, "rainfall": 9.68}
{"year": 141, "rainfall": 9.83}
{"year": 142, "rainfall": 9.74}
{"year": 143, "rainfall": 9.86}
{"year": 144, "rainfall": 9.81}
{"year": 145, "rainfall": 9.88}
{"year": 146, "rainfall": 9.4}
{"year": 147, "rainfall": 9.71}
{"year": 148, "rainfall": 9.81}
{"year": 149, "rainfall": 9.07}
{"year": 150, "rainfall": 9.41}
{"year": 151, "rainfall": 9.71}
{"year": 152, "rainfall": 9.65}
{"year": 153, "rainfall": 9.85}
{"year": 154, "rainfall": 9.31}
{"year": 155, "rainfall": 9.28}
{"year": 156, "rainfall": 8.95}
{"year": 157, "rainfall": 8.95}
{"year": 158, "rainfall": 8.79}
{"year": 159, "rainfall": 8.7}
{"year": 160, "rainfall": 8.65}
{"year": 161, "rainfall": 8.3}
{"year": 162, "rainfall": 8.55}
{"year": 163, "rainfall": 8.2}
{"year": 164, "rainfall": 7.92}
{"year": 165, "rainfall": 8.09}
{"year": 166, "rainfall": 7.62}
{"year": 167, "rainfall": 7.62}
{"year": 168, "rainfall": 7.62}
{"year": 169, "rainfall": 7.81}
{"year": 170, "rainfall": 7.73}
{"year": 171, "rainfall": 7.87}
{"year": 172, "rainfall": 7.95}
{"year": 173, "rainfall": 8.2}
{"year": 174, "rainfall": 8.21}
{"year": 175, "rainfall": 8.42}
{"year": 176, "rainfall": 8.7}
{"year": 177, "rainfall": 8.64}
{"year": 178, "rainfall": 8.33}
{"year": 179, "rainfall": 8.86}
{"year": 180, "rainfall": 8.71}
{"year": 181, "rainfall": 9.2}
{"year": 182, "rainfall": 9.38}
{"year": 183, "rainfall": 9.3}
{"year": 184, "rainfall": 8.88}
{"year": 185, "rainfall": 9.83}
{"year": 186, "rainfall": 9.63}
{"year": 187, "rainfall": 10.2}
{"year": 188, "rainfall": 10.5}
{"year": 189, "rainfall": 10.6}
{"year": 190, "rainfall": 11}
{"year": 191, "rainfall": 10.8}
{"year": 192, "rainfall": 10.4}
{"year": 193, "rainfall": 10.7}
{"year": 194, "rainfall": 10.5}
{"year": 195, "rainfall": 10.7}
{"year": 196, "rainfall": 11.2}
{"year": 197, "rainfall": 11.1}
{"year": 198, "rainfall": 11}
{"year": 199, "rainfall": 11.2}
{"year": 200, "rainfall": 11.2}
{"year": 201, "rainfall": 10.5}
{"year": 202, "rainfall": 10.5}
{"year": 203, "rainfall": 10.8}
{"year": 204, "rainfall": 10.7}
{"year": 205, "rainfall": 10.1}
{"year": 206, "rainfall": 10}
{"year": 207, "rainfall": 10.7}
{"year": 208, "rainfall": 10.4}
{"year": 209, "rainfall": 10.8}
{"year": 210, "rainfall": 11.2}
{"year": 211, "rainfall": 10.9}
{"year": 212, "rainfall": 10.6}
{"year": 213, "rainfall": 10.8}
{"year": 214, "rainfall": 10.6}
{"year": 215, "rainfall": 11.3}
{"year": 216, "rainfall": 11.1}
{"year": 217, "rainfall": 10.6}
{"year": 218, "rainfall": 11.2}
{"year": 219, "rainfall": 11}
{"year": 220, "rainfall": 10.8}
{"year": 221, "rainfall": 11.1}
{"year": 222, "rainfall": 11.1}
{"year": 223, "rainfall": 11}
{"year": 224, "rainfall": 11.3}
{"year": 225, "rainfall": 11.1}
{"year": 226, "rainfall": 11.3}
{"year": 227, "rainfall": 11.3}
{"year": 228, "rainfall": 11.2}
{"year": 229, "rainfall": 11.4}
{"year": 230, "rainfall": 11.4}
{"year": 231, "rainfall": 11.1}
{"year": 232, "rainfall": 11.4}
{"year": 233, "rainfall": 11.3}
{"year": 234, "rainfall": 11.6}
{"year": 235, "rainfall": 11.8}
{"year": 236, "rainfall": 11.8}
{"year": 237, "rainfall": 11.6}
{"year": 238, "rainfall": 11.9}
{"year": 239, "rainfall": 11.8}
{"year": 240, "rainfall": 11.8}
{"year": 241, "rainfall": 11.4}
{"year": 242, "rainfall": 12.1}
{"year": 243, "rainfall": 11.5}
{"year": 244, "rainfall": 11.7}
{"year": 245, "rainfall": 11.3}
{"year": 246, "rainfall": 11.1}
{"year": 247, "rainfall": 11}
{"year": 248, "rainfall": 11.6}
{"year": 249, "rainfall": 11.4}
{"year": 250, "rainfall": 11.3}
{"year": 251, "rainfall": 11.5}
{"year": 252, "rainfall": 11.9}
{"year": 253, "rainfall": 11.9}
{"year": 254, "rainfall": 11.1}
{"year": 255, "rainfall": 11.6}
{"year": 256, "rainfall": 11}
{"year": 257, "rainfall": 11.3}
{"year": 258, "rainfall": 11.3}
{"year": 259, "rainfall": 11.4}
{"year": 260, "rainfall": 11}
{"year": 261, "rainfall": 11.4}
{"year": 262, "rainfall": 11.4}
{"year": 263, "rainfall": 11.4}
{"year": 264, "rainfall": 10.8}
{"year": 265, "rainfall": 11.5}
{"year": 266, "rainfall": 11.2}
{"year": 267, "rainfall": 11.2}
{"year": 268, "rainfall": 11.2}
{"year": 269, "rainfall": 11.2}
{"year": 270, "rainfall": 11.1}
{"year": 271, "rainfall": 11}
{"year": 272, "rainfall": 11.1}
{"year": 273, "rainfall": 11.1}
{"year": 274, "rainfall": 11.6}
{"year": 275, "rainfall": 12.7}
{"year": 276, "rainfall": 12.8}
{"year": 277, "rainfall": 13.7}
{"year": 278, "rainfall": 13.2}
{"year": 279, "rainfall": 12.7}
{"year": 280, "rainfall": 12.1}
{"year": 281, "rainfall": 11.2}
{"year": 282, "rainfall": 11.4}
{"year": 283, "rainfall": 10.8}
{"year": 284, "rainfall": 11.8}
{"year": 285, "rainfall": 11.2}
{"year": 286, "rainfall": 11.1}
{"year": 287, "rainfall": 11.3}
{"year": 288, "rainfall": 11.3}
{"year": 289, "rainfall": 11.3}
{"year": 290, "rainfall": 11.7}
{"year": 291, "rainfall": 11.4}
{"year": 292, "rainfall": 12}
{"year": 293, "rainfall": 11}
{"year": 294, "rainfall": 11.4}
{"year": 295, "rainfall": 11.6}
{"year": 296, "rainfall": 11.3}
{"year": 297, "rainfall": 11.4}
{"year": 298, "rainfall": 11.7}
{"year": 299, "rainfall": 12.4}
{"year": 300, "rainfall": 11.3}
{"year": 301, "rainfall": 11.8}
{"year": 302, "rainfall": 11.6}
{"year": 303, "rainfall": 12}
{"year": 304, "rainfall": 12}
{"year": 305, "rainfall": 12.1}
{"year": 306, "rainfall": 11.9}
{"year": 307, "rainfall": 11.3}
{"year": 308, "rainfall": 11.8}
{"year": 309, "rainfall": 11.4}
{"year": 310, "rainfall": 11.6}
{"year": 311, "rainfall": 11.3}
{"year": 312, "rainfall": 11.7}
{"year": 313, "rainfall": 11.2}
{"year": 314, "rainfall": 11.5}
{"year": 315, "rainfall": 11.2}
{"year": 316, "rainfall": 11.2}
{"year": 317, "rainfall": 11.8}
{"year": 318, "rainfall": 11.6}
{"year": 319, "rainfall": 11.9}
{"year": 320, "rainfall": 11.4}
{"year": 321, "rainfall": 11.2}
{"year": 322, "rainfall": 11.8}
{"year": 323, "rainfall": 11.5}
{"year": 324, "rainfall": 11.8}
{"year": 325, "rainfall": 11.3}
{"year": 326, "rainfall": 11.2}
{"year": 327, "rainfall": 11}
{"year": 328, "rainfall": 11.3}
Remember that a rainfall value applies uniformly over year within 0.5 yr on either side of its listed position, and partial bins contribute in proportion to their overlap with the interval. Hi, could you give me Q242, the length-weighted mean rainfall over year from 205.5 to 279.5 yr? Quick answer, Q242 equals 11.4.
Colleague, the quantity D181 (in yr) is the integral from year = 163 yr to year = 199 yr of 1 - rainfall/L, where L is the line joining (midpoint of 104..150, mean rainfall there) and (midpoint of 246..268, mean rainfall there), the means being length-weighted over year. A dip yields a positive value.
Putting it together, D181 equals 4.1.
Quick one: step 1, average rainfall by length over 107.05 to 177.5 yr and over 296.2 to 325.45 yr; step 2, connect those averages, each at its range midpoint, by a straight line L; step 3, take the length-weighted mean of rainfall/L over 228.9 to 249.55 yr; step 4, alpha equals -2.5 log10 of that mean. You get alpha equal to -0.09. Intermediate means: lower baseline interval 9.28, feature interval 11.5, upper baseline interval 11.6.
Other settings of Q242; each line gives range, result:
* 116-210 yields 9.56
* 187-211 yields 10.7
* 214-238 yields 11.3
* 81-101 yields 9.04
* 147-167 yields 8.87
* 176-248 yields 10.8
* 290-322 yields 11.6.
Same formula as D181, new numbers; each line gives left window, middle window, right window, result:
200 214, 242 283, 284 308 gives -1.17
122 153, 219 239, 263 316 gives -0.92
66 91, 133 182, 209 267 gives 5.15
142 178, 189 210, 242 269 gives -1.91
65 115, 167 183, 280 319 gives 2.73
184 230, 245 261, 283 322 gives -0.30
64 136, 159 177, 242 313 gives 3.63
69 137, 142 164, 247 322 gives 1.66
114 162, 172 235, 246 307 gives 0.57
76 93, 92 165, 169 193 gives -4.04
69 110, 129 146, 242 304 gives -0.11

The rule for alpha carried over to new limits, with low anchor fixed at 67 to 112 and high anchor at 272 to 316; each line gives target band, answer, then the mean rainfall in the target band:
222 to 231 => -0.04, 11.2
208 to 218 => -0.02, 10.9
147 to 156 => 0.04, 9.49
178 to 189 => 0.09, 9.45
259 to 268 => 0.01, 11.2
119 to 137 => -0.02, 9.73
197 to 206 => -0.02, 10.7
